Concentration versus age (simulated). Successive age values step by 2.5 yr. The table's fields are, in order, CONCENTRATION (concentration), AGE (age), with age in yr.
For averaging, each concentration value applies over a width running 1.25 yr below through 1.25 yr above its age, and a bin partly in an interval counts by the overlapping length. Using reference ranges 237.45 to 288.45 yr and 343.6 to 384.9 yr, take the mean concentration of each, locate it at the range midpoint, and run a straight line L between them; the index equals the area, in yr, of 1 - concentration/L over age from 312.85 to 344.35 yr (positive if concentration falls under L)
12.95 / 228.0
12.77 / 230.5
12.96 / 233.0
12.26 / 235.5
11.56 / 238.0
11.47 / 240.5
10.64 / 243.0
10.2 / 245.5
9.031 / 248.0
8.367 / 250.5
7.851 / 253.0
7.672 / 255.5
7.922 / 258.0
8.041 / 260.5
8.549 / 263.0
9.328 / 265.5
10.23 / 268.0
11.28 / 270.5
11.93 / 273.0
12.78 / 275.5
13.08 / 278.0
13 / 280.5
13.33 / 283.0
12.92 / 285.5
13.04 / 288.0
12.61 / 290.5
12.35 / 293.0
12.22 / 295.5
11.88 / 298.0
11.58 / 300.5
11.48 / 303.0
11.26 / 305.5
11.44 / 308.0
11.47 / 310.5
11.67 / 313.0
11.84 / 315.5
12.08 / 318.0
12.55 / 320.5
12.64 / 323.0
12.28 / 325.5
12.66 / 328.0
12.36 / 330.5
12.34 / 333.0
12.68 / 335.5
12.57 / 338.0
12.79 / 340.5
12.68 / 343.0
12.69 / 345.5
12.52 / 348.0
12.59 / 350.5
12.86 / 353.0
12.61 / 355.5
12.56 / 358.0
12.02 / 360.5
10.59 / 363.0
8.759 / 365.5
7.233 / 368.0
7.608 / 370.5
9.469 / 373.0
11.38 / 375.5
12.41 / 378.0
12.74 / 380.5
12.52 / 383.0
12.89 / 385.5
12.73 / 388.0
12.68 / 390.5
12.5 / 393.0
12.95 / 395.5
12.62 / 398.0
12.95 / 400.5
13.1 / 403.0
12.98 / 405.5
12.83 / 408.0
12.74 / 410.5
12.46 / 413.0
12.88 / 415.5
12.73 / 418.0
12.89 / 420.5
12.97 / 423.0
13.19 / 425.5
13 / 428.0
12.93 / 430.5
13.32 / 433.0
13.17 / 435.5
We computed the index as -3.91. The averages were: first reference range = 10.5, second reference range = 11.3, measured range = 12.4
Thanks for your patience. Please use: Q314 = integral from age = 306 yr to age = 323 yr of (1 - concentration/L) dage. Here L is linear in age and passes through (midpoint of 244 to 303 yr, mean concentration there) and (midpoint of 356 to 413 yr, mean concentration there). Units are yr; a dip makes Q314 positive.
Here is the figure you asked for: -1.0 yr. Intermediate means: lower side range 10.8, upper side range 11.8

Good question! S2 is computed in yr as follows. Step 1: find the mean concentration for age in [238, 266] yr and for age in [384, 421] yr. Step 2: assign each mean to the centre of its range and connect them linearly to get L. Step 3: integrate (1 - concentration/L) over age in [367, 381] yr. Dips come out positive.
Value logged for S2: 2.4 yr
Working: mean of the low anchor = 9.11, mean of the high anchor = 12.8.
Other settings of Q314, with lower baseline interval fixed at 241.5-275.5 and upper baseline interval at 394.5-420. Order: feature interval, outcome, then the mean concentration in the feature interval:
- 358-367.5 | 1.1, 10.5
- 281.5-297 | -4.0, 12.7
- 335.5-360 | -2.5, 12.6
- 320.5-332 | -1.6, 12.5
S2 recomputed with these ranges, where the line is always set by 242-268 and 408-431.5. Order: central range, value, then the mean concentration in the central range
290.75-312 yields -3.9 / 11.8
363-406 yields 1.7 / 11.6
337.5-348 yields -1.6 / 12.7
